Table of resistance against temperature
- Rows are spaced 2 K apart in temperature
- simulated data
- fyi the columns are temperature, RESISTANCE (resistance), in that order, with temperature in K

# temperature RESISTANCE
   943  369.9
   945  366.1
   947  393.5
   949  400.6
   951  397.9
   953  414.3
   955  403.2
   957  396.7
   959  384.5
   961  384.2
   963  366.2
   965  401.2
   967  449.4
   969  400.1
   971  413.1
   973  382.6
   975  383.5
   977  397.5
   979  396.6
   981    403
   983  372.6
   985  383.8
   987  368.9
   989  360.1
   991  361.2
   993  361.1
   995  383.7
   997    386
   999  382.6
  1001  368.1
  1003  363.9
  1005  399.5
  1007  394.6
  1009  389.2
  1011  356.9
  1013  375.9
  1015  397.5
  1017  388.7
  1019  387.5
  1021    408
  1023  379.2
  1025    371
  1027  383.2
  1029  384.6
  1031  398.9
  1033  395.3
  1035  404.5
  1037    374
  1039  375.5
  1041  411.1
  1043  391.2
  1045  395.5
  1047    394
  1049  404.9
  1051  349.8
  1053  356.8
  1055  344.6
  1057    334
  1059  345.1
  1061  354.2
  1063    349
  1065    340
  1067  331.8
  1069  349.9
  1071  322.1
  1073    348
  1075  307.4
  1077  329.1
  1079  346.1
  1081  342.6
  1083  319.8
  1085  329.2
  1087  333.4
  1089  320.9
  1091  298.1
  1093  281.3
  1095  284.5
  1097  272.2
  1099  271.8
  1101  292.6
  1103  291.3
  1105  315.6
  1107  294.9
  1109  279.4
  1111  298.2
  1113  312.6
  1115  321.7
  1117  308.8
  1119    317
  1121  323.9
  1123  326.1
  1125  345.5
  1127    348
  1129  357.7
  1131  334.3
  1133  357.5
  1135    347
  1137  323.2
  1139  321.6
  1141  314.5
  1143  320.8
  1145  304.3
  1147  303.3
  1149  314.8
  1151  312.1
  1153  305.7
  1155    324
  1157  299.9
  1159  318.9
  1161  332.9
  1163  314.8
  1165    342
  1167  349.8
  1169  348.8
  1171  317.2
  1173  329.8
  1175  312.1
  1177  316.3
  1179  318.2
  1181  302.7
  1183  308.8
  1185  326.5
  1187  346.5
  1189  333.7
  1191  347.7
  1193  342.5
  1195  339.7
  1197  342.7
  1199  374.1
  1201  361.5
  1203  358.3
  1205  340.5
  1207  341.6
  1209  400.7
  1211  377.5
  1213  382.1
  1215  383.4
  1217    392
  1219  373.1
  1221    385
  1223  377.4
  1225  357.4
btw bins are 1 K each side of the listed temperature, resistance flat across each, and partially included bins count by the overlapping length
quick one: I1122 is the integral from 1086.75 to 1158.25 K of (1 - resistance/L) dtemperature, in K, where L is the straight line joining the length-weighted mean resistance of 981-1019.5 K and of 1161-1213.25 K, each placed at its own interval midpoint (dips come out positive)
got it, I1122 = 8.2 K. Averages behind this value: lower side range 379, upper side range 341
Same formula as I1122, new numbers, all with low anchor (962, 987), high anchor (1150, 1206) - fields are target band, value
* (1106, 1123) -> 2.1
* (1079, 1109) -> 4.5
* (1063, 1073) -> 0.7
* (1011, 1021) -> -0.1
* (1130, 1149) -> 1.0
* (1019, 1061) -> -0.6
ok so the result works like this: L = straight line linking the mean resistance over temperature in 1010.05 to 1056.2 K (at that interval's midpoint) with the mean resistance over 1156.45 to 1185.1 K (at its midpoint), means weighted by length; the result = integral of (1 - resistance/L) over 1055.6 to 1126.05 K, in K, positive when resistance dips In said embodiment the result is 7.8 K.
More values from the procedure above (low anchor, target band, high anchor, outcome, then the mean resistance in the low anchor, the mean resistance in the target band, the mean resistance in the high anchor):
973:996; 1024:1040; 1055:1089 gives -1.35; 379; 386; 336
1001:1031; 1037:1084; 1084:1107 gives -2.47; 384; 354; 299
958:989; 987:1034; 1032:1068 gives -0.07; 391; 381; 370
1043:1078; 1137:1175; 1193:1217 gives 4.14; 352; 321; 364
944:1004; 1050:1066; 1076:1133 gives -0.28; 388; 347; 315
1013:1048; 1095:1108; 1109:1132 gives 1.88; 390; 289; 325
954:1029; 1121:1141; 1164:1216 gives 1.04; 386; 338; 344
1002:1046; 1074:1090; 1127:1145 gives 1.38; 388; 329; 334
